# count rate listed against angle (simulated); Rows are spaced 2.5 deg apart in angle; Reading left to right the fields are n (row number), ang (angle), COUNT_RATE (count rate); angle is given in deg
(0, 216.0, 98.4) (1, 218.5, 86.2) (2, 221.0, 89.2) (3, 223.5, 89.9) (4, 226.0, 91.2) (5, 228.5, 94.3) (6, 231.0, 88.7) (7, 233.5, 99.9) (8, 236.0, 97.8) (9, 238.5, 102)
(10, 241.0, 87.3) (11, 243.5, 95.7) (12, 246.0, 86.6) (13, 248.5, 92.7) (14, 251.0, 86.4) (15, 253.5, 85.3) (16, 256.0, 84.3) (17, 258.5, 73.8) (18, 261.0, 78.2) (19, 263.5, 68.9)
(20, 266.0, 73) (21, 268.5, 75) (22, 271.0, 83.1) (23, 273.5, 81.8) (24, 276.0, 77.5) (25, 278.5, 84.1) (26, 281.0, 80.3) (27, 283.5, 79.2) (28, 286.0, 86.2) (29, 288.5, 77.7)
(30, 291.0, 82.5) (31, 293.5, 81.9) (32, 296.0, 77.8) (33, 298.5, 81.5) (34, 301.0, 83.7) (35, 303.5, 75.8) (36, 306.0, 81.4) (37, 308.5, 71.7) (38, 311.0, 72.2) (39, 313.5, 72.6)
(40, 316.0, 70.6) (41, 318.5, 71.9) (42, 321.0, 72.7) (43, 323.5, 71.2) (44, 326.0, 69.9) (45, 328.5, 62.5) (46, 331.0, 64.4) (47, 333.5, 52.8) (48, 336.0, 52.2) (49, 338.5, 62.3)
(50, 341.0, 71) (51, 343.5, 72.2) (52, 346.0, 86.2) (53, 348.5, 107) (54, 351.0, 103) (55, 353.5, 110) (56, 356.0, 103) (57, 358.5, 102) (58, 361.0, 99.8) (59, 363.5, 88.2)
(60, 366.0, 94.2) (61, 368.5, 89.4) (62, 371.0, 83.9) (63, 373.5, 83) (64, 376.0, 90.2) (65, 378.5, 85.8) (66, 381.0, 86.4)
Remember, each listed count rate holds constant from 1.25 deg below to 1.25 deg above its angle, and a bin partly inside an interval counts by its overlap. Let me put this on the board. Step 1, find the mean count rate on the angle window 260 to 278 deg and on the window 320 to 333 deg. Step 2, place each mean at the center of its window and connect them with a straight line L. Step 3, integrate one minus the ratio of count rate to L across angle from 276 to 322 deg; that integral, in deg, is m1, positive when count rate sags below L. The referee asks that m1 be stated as -3.9 deg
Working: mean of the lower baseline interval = 77.1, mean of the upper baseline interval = 67.2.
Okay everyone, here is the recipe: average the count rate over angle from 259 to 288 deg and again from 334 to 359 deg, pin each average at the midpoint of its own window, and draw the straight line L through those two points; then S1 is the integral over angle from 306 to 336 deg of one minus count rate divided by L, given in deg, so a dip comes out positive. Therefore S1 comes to 5.3 deg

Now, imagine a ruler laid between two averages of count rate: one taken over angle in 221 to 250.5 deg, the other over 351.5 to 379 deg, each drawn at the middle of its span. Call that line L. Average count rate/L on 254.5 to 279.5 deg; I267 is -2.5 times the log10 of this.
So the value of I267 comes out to 0.19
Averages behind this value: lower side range 92.9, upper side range 94.1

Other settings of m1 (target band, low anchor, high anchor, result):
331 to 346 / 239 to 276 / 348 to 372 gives 4.8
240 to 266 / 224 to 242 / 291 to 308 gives 2.0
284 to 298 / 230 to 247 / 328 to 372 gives 1.3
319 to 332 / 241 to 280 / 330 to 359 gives 2.1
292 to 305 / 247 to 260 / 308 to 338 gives -1.3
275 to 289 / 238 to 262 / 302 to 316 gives -0.2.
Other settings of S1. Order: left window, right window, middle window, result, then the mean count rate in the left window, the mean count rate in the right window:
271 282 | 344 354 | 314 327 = 2.89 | 81.2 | 98.7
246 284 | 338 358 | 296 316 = 2.08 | 80.5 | 90.8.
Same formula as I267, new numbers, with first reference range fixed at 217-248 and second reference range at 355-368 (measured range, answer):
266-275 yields 0.19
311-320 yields 0.31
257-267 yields 0.26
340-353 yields 0.08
